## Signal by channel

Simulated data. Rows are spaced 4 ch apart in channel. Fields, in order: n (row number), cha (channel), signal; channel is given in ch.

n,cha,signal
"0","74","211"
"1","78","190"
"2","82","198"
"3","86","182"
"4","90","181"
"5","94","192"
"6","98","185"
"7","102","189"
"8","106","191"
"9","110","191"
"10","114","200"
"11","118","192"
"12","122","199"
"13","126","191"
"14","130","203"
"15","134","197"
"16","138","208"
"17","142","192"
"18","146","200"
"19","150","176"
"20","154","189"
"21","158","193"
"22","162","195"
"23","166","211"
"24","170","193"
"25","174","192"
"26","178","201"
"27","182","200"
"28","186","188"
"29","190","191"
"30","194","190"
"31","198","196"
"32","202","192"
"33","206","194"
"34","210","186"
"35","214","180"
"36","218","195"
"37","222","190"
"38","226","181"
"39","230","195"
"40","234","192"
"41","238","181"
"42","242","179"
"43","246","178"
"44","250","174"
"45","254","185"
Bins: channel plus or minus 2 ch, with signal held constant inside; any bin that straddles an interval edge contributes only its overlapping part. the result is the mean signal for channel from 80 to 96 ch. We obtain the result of 188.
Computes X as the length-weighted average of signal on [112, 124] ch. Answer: 197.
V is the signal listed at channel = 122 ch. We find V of 199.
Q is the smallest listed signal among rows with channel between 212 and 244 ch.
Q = 179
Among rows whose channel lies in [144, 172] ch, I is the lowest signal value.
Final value 176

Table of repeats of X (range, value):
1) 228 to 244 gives 187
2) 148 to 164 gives 188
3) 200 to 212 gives 191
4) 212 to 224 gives 188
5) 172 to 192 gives 194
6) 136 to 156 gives 193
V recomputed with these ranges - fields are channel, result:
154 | 189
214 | 180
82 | 198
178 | 201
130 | 203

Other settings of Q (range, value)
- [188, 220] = 180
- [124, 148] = 191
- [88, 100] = 181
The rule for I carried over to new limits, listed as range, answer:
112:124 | 192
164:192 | 188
